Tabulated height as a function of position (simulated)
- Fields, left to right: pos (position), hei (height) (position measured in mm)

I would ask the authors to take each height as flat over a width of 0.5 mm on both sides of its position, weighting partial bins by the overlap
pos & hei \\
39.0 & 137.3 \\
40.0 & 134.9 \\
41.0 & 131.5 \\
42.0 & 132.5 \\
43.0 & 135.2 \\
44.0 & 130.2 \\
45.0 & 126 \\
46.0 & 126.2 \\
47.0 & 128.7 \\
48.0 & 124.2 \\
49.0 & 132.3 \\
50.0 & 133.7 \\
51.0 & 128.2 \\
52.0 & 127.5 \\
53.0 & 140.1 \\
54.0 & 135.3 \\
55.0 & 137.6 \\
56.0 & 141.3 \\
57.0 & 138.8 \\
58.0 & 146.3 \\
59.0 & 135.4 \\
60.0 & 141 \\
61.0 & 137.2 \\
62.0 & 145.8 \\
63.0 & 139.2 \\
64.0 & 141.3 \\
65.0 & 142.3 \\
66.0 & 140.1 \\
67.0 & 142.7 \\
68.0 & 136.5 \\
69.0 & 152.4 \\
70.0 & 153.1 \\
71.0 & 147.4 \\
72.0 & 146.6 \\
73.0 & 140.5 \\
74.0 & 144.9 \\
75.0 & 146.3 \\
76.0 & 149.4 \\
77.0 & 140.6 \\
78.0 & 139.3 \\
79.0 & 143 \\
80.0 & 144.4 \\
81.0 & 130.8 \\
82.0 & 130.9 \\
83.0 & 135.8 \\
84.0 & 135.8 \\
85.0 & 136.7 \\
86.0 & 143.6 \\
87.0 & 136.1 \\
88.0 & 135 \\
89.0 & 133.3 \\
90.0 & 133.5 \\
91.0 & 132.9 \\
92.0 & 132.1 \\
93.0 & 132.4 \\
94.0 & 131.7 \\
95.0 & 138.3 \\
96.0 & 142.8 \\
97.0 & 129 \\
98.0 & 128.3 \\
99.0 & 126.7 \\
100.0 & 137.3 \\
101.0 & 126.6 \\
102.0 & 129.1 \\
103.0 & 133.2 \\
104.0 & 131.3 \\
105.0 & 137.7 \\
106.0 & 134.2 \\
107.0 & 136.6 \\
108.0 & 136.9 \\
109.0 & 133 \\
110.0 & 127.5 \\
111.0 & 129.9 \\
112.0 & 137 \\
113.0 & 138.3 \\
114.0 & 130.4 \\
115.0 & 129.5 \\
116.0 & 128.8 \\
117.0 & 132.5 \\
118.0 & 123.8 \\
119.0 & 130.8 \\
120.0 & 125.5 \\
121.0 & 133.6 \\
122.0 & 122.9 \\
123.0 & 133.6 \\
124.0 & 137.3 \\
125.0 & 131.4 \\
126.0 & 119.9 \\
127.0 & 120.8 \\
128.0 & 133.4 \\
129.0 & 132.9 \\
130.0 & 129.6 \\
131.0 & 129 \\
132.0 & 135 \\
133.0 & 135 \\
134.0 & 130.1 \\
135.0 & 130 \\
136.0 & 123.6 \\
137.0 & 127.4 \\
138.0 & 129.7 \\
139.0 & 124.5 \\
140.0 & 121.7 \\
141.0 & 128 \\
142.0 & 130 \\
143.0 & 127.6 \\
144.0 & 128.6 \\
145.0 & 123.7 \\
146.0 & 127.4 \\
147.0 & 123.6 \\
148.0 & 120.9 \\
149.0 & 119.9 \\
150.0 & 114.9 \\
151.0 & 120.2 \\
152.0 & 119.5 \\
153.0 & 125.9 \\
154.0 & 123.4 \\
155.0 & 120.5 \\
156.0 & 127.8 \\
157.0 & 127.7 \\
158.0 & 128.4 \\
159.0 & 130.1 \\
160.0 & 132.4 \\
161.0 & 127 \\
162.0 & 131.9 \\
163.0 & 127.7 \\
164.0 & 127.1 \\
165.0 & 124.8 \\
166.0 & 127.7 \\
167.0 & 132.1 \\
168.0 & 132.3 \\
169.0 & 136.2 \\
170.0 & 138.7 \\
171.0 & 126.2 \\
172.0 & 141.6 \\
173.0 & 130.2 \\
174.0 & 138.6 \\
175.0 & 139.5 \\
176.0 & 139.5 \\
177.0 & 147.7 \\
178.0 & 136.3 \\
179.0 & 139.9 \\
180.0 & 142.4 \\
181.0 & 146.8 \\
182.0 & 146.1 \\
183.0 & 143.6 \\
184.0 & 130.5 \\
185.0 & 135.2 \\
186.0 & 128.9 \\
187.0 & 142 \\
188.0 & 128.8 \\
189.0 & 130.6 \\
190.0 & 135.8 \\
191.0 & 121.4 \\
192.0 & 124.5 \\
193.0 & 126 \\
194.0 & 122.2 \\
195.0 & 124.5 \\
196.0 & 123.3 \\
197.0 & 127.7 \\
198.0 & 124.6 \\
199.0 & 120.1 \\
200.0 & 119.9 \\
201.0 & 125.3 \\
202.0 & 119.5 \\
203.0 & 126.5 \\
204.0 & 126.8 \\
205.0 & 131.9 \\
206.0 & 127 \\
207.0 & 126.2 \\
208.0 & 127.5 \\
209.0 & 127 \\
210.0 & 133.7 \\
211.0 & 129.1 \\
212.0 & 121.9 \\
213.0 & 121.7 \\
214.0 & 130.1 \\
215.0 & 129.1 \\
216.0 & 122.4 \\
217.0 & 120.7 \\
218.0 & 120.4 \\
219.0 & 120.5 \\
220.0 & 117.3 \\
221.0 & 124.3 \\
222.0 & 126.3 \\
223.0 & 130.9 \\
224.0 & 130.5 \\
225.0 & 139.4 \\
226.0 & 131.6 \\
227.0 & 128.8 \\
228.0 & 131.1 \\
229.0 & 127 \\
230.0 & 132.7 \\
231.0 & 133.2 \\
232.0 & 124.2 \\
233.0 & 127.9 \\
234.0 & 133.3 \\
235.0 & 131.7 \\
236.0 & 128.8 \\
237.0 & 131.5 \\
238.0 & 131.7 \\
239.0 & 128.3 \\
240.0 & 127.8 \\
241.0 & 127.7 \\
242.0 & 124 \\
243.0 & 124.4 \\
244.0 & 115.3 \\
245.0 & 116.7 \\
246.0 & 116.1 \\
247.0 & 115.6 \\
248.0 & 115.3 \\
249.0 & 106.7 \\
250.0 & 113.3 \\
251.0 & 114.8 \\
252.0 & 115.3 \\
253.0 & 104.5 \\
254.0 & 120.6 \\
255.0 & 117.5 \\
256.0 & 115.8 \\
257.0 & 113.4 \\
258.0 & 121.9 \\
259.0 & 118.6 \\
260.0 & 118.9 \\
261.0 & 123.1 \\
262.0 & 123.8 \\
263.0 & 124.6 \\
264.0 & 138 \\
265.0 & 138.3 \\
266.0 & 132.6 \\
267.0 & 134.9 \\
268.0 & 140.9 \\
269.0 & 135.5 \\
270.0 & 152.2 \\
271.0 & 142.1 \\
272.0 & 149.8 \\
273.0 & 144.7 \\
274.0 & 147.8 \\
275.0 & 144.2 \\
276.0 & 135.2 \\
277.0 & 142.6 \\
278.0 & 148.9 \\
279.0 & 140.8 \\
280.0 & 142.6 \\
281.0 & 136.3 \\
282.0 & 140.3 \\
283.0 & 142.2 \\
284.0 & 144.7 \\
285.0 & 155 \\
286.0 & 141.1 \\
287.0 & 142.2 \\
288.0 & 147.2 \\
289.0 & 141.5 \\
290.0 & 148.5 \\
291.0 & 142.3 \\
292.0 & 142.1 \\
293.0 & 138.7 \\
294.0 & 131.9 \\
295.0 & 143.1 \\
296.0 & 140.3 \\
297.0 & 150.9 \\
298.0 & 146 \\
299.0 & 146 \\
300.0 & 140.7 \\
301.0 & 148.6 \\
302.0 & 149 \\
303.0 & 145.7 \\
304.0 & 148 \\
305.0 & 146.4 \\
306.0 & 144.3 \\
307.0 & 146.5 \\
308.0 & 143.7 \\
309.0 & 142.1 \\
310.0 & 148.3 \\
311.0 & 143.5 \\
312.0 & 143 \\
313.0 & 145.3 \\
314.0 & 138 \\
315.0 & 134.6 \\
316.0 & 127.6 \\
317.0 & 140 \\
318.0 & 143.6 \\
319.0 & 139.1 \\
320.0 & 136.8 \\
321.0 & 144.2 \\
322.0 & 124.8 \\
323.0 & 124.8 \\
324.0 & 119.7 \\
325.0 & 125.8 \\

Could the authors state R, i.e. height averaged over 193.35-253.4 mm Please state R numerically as 125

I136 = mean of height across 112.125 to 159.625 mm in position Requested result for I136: 128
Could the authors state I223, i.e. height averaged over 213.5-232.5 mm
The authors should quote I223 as 127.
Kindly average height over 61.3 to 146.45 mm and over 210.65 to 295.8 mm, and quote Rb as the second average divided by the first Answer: 0.97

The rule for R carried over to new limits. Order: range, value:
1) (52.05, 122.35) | 137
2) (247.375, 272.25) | 125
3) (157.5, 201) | 132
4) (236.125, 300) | 133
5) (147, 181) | 130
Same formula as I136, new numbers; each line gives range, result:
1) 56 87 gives 142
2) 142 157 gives 124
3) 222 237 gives 131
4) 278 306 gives 144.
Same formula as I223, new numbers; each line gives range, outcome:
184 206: 127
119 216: 129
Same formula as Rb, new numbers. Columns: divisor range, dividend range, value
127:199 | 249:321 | 1.06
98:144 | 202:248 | 0.97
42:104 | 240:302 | 0.97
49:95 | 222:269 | 0.90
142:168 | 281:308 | 1.15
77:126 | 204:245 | 0.96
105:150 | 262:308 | 1.10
